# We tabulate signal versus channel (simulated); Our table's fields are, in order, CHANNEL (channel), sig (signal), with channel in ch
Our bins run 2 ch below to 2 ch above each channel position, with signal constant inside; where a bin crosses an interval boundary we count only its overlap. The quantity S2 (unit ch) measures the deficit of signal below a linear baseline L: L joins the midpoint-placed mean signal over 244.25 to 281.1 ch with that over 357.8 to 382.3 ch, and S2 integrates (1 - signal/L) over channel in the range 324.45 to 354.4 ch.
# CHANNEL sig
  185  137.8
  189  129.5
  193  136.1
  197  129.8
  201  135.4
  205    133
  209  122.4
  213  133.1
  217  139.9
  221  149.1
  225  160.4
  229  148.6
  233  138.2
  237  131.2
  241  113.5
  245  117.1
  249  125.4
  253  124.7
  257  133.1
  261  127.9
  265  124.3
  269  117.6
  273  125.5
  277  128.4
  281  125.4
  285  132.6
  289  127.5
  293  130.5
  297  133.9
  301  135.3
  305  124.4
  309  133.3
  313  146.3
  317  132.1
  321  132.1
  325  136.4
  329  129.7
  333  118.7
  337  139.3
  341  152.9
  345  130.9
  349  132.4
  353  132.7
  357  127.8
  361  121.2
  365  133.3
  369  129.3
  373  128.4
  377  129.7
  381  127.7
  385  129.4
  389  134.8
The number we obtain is -1.6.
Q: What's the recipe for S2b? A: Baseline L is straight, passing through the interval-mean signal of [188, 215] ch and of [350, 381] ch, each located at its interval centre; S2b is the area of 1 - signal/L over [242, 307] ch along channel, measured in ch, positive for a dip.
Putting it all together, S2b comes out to 1.70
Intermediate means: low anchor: 131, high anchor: 129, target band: 127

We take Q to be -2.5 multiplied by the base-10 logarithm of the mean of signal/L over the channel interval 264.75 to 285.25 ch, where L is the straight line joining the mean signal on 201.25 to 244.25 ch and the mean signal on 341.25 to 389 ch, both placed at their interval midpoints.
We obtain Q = 0.08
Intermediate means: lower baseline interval 136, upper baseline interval 130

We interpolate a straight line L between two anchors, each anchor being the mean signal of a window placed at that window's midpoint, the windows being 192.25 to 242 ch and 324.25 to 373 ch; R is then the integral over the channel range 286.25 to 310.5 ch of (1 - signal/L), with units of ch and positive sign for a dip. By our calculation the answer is 0.5 ch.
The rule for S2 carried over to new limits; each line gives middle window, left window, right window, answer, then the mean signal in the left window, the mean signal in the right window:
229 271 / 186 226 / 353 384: 2.4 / 136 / 129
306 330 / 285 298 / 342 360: -0.7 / 131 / 132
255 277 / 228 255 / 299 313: 0.6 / 128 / 133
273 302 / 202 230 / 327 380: 1.2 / 140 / 131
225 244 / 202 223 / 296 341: 0.0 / 135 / 134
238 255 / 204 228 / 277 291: 1.8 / 140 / 128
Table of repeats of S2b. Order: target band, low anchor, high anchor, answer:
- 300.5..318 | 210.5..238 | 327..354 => 0.25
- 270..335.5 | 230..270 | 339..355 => 0.75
